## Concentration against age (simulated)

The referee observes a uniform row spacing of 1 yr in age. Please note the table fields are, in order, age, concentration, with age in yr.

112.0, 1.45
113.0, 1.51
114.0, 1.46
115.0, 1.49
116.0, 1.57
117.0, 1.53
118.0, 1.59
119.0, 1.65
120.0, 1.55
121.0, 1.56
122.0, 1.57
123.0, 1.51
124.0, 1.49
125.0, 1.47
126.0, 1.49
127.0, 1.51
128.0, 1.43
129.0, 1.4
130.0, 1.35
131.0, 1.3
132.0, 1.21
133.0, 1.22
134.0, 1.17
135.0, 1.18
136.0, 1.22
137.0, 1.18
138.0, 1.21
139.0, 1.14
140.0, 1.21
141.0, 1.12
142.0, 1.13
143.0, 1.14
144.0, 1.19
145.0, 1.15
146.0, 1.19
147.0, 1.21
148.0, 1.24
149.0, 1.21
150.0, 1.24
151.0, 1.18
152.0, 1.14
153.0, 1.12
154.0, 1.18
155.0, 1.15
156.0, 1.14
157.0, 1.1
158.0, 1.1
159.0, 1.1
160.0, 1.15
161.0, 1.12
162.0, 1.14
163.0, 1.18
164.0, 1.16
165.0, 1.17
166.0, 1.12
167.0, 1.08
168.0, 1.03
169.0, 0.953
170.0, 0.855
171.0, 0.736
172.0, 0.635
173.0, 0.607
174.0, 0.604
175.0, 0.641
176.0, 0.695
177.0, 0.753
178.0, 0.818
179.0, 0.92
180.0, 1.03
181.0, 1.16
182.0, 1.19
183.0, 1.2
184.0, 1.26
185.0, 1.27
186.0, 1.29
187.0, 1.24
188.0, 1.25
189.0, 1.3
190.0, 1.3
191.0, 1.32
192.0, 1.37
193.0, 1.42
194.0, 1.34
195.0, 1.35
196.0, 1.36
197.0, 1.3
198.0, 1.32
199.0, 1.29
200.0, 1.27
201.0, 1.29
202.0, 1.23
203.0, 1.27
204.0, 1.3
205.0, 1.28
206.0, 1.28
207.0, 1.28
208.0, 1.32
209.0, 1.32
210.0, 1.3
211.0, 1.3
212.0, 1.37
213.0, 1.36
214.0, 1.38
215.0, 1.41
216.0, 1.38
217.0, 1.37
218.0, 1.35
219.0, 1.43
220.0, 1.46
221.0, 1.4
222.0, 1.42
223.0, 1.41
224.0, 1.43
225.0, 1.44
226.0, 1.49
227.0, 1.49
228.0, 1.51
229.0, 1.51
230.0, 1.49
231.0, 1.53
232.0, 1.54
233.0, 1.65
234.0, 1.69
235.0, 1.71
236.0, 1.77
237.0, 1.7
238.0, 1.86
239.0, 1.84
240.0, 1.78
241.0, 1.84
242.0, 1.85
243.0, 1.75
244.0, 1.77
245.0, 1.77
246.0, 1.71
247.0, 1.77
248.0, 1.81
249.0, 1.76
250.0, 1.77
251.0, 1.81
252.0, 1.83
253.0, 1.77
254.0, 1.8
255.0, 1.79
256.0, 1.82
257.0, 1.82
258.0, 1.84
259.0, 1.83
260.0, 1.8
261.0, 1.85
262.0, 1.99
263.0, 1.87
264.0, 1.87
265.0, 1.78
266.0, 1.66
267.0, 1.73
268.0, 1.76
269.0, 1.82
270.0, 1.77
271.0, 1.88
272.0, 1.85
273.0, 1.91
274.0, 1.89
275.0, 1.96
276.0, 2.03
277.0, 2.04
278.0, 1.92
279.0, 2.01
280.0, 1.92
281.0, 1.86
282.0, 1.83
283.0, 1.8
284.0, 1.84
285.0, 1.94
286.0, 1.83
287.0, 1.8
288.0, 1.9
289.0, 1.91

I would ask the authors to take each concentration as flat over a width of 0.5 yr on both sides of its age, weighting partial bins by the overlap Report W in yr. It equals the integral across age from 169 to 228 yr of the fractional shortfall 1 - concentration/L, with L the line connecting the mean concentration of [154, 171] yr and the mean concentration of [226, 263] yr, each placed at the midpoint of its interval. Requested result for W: 7.0 yr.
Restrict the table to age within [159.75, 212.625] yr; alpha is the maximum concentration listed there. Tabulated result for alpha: 1.42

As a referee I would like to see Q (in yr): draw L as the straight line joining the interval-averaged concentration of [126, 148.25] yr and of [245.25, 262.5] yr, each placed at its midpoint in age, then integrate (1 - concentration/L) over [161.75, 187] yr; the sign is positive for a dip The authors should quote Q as 7.8 yr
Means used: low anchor 1.24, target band 0.983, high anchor 1.81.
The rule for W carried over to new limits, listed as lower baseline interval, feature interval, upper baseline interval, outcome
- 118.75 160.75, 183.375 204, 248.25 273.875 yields 2.84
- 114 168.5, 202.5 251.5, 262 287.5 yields 3.48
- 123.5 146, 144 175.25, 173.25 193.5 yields 3.30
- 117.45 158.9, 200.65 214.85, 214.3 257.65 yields 2.10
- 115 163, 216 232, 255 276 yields 2.00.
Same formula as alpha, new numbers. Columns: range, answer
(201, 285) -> 2.04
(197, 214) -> 1.38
